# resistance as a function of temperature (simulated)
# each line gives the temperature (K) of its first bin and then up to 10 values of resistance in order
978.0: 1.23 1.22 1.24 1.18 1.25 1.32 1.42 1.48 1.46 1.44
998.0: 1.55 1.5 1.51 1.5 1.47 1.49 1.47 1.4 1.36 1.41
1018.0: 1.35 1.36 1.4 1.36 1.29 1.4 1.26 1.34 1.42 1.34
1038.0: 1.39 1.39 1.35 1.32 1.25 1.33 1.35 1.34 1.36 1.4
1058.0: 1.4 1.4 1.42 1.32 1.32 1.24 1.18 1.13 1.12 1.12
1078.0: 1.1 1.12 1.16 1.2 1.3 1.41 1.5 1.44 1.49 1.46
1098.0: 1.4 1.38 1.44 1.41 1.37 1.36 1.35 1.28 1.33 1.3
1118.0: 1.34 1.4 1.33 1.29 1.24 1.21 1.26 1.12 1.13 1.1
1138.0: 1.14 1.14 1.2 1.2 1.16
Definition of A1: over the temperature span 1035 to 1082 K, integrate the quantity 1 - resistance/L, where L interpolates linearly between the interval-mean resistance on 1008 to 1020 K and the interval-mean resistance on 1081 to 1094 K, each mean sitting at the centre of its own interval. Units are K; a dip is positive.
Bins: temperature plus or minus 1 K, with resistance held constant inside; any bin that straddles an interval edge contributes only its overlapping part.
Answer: 2.79 K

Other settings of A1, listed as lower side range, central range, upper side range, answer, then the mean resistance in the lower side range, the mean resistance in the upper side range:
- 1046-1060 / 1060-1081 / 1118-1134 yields 1.9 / 1.36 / 1.26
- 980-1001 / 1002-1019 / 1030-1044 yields -0.8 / 1.38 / 1.36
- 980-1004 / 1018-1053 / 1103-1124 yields 0.7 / 1.39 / 1.34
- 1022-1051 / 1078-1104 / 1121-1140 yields -1.9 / 1.34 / 1.2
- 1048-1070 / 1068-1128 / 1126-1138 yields -2.8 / 1.35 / 1.17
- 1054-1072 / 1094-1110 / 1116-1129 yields -1.2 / 1.33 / 1.3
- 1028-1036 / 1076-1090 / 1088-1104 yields 1.9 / 1.35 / 1.44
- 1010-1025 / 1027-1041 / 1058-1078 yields -0.2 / 1.38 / 1.25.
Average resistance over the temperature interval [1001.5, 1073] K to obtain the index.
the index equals 1.36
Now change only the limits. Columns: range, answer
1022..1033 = 1.34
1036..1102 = 1.32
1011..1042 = 1.36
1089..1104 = 1.44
